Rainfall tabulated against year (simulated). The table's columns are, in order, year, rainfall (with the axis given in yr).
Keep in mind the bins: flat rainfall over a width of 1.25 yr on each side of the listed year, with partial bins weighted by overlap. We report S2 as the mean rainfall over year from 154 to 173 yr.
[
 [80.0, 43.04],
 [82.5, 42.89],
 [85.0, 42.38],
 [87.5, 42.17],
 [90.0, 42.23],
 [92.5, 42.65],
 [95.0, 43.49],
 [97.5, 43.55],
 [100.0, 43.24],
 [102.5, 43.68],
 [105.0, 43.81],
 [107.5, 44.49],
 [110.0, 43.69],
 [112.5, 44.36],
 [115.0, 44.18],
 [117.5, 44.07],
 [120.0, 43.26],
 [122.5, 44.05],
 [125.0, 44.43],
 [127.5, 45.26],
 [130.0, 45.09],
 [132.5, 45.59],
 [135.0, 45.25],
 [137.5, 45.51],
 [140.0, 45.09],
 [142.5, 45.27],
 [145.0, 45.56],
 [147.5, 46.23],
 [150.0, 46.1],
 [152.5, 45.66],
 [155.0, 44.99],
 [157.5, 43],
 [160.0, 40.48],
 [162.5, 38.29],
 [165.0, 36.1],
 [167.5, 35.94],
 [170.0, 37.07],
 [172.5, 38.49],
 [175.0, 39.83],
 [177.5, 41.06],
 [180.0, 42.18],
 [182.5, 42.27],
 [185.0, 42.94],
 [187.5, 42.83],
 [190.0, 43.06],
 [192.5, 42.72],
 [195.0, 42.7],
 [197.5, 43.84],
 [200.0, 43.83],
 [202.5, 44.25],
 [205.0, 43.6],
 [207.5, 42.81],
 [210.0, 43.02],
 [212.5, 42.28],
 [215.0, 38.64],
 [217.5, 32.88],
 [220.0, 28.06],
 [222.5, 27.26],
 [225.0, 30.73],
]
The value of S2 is 39.3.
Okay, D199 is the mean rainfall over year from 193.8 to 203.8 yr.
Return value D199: 43.7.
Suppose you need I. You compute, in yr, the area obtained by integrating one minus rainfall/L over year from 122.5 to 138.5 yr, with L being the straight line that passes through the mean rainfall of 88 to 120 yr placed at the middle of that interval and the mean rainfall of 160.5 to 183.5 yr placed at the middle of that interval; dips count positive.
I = -1.3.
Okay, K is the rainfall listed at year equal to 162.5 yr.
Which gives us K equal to 38.29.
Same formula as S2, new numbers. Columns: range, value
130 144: 45.3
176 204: 42.9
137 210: 42.5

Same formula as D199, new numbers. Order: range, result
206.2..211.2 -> 42.9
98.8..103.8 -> 43.5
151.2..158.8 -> 44.5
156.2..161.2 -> 41.8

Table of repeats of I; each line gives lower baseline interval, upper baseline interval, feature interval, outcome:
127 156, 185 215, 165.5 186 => 2.0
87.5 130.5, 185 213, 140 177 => 1.5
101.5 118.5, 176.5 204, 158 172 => 1.7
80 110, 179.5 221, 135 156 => -1.6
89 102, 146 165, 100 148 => -1.7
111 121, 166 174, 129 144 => -1.4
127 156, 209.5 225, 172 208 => -3.8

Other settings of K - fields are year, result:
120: 43.26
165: 36.1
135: 45.25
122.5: 44.05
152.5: 45.66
